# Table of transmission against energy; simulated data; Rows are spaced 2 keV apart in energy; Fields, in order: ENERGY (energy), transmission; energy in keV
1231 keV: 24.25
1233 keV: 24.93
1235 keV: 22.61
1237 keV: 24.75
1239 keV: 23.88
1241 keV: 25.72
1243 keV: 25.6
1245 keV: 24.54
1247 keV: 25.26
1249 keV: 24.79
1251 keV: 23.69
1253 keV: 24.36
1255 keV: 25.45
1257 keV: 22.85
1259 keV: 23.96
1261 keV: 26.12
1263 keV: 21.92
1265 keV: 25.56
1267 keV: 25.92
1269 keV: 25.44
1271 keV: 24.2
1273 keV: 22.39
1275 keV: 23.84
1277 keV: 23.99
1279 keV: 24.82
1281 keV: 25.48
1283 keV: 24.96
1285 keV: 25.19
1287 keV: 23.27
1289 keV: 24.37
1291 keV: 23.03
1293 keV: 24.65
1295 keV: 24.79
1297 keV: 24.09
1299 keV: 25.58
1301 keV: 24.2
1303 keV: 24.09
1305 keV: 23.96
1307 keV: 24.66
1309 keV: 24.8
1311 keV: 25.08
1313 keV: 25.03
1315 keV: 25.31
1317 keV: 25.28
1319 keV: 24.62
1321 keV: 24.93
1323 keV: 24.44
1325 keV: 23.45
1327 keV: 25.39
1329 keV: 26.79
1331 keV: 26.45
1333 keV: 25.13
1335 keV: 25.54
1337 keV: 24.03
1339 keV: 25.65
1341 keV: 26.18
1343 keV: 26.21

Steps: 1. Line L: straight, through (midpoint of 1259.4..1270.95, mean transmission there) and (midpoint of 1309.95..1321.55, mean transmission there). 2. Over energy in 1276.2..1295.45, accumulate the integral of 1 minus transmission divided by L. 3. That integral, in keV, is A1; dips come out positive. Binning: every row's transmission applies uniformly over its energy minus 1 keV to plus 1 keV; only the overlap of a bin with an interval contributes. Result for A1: 0.4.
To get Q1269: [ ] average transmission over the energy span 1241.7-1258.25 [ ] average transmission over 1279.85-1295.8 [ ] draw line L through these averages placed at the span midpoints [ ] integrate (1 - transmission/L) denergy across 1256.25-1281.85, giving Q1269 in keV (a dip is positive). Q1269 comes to 0.2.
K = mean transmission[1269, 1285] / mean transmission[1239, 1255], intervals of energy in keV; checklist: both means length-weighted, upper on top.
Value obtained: 0.98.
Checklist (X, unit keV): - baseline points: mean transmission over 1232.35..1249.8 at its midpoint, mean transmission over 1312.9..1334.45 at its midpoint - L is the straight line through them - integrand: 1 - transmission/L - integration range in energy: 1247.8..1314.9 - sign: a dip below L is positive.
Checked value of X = 1.2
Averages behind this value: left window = 24.7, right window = 25.2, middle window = 24.5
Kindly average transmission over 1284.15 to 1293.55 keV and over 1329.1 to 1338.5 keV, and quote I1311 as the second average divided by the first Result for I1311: 1.06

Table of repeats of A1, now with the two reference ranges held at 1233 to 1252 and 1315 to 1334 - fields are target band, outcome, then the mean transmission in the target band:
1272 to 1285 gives 0.27 keV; 24.3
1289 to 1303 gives 0.33 keV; 24.4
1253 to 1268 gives 0.10 keV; 24.5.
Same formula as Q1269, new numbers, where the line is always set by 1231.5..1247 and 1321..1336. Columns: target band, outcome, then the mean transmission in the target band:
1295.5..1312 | 0.4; 24.6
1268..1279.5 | 0.4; 24.1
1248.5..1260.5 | 0.2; 24.2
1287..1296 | 0.3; 24.1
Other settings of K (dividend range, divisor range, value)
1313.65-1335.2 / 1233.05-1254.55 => 1.03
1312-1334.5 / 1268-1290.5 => 1.03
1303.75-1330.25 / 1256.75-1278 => 1.03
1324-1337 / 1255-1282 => 1.04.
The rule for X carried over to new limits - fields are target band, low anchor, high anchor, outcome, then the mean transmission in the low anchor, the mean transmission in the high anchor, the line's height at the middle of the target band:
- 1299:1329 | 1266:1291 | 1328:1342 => 0.5 keV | 24.4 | 25.7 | 25.2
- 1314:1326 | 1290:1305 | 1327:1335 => 0.4 keV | 24.3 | 26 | 25.4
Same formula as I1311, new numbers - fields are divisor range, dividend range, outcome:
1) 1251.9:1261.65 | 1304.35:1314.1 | 1.01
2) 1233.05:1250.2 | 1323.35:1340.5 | 1.03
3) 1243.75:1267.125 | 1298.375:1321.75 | 1.01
